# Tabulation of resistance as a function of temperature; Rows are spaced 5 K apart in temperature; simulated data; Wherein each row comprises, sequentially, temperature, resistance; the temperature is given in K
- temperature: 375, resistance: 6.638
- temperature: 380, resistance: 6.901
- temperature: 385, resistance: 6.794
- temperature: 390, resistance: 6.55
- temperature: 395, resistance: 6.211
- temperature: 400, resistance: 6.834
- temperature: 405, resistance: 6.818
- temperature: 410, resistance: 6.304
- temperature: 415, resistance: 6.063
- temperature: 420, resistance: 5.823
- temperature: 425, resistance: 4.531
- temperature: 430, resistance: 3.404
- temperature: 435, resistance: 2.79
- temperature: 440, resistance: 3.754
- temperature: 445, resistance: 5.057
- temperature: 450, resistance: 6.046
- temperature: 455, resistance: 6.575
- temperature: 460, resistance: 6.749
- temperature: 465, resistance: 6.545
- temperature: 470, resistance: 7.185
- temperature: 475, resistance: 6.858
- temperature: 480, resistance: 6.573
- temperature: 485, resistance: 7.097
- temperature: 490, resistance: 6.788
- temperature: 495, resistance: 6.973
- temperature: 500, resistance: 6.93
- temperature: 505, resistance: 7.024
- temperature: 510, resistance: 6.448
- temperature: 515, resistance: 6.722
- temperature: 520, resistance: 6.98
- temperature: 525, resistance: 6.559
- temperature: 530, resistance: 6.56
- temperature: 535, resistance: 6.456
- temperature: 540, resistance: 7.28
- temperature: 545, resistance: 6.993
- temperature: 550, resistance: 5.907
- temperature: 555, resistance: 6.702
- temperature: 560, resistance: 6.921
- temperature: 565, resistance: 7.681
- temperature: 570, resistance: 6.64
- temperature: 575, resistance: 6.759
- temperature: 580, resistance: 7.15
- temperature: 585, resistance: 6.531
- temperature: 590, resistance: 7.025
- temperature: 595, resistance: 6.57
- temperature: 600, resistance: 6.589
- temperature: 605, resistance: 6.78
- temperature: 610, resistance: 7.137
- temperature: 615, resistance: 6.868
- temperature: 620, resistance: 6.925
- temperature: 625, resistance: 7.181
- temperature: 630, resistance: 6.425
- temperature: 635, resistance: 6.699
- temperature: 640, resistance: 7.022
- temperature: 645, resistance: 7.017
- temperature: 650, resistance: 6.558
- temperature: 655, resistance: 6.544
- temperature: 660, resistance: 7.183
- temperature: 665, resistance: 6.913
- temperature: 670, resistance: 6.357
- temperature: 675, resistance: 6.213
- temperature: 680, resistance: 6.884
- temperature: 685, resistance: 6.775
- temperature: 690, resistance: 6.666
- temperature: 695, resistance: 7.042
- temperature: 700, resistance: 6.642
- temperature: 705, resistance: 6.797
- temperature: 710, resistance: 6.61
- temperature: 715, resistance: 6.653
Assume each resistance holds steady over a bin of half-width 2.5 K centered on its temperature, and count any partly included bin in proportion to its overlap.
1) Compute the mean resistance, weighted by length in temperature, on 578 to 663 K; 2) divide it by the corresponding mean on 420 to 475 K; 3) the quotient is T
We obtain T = 1.27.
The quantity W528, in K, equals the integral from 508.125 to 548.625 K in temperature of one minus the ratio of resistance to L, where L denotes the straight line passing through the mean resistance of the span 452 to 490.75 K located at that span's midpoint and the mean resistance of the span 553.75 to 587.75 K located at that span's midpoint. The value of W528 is 0.8 K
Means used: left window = 6.79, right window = 6.92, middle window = 6.73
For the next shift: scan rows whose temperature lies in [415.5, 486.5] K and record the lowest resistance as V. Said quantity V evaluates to 2.79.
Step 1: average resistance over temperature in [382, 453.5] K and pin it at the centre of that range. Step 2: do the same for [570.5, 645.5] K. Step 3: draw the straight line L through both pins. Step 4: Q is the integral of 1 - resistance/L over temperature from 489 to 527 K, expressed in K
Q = -4.1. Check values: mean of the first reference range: 5.52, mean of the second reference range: 6.84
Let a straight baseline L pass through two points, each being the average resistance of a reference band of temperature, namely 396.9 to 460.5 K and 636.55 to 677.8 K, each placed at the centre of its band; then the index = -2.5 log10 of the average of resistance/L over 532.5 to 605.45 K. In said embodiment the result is -0.098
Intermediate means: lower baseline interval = 5.41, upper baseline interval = 6.73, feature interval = 6.8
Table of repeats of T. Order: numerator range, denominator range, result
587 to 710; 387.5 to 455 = 1.25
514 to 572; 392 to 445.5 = 1.29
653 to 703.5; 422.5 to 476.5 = 1.25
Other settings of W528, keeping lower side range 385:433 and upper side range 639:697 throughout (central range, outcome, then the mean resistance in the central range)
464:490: -3.3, 6.86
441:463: 0.2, 5.96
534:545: -1.1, 6.95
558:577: -1.8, 7.01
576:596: -1.1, 6.83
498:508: -1.2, 6.95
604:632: -1.4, 6.9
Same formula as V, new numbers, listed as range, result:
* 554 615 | 6.531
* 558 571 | 6.64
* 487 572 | 5.907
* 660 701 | 6.213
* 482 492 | 6.788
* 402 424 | 5.823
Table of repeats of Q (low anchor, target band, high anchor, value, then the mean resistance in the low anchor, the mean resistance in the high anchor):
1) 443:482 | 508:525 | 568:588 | -0.2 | 6.46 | 6.78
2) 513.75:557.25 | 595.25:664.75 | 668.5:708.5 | -1.6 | 6.68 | 6.68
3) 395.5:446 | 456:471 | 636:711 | -3.6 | 5.18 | 6.75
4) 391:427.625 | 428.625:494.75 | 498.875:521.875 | 6.2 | 6.09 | 6.81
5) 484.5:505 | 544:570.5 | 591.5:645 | 0.3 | 6.94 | 6.83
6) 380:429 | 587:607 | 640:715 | -0.5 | 6.16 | 6.74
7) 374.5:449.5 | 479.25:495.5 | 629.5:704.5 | -2.5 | 5.62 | 6.74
